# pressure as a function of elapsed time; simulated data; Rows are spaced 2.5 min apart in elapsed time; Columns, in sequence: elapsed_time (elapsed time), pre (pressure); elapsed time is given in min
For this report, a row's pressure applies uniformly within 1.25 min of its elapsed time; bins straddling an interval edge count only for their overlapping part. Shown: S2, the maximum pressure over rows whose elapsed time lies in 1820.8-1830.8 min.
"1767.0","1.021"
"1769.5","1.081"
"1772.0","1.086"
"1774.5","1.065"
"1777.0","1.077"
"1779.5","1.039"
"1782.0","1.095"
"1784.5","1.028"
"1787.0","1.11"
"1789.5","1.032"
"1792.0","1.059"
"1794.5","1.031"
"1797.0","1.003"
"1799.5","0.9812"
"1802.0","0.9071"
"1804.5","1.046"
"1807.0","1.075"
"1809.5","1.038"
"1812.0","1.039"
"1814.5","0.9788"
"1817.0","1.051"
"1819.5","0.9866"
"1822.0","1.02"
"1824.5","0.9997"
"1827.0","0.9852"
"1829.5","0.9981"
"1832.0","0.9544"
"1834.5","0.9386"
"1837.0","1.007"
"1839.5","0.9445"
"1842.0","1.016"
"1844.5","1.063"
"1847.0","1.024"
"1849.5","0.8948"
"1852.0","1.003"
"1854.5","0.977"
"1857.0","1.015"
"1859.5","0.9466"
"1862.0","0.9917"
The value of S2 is 1.02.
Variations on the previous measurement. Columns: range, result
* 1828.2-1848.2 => 1.063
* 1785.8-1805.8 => 1.11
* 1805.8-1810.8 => 1.075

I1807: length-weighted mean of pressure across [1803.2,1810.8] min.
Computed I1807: 1.05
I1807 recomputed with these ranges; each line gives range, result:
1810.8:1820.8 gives 1.01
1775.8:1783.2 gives 1.07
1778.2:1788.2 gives 1.07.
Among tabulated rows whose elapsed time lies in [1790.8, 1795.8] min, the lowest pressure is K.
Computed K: 1.031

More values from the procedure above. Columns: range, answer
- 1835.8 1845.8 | 0.9445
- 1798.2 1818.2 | 0.9071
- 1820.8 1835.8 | 0.9386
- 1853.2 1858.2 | 0.977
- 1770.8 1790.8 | 1.028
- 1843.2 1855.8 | 0.8948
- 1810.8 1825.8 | 0.9788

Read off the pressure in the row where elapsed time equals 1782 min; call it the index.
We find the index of 1.095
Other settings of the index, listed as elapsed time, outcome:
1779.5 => 1.039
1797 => 1.003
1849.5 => 0.8948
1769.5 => 1.081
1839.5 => 0.9445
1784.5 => 1.028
